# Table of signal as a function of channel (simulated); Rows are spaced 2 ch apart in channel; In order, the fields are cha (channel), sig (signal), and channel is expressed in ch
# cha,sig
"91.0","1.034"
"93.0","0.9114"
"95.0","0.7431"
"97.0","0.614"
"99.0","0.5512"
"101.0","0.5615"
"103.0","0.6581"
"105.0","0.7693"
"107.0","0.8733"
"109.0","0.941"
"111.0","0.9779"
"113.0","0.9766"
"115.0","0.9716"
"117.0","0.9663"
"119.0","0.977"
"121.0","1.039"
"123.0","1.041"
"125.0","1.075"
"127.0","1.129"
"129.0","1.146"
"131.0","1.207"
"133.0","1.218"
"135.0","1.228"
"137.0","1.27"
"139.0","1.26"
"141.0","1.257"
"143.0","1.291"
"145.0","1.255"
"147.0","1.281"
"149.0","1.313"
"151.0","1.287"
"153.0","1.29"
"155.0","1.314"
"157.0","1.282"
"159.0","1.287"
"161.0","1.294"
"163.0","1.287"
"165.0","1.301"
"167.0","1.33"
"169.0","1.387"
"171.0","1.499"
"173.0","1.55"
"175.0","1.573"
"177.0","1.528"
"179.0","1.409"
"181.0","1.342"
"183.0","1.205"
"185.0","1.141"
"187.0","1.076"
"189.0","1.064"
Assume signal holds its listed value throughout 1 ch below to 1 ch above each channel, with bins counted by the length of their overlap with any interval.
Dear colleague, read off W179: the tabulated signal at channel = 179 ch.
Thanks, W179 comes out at 1.409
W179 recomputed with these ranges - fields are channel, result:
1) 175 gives 1.573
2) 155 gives 1.314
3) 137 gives 1.27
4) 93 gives 0.9114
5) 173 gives 1.55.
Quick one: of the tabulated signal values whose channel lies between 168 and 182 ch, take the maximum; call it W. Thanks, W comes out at 1.573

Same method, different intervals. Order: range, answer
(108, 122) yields 1.039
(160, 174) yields 1.55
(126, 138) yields 1.27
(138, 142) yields 1.26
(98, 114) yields 0.9779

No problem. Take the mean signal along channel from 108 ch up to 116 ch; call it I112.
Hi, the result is 0.967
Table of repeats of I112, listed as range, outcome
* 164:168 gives 1.32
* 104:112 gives 0.89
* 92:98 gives 0.756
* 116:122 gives 0.994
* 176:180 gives 1.47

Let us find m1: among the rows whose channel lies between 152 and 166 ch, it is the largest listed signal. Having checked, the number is 1.314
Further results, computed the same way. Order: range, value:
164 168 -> 1.33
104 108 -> 0.8733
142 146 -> 1.291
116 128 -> 1.129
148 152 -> 1.313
